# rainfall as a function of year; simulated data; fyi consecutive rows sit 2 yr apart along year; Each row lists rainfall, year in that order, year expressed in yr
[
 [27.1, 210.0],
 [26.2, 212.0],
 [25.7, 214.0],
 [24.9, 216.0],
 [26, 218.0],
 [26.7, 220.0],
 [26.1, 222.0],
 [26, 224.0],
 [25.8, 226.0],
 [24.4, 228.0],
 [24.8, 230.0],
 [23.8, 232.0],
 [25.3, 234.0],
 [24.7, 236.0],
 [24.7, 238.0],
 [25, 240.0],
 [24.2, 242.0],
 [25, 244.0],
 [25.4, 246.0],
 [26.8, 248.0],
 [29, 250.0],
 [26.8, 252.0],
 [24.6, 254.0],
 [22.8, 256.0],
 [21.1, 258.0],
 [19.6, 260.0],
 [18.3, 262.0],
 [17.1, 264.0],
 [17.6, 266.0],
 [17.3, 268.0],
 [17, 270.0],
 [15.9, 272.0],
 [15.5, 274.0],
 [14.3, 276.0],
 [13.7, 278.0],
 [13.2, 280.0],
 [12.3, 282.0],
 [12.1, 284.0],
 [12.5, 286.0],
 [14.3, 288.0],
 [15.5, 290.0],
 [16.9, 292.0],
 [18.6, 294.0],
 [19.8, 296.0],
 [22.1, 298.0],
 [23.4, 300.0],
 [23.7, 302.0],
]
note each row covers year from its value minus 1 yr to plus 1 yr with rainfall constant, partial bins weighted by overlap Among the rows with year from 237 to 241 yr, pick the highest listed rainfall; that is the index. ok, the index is 25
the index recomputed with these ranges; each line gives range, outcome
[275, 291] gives 15.5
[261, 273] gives 18.3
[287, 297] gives 19.8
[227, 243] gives 25.3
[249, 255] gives 29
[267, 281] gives 17.3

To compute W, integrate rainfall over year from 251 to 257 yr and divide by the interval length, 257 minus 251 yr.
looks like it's 24.7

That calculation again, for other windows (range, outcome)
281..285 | 12.2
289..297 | 17.7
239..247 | 24.9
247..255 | 26.8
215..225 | 25.9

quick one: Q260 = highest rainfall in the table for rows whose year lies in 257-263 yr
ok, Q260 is 21.1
